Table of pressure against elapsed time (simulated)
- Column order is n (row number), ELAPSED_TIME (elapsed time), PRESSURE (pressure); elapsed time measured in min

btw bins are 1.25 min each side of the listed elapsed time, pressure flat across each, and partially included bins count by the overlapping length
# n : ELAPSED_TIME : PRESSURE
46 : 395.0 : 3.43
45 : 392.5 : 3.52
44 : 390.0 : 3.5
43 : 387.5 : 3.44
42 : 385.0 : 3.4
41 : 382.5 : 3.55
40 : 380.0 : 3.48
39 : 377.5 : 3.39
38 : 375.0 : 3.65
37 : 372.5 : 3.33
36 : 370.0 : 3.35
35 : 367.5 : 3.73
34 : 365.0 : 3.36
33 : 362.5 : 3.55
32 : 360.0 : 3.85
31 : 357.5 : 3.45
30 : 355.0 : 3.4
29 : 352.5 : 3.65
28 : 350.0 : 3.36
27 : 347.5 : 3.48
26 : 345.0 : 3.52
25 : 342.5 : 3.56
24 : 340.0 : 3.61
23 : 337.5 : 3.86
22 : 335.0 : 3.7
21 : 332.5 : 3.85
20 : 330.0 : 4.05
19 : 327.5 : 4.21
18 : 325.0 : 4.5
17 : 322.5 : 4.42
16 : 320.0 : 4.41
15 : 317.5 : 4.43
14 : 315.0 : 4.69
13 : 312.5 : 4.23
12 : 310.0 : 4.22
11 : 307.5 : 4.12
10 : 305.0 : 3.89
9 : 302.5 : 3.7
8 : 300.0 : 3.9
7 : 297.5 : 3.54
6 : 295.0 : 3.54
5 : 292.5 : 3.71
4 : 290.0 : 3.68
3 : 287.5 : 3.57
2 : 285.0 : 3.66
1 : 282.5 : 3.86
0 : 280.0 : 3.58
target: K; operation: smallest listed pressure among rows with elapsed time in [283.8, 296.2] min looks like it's 3.54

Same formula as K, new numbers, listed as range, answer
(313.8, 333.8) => 3.85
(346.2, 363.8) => 3.36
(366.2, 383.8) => 3.33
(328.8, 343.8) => 3.56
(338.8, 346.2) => 3.52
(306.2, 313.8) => 4.12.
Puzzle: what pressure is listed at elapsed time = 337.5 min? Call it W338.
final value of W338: 3.86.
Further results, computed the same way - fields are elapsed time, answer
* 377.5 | 3.39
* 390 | 3.5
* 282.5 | 3.86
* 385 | 3.4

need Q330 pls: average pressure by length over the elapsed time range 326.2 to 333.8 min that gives 4.04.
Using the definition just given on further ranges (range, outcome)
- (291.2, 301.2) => 3.67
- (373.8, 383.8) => 3.52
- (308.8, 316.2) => 4.38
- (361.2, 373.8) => 3.47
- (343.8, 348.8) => 3.5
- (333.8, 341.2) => 3.72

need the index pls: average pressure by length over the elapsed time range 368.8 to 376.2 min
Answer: 3.44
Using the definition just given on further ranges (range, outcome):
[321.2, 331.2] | 4.3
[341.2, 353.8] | 3.51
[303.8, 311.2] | 4.08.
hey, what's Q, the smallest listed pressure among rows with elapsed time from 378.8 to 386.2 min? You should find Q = 3.4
